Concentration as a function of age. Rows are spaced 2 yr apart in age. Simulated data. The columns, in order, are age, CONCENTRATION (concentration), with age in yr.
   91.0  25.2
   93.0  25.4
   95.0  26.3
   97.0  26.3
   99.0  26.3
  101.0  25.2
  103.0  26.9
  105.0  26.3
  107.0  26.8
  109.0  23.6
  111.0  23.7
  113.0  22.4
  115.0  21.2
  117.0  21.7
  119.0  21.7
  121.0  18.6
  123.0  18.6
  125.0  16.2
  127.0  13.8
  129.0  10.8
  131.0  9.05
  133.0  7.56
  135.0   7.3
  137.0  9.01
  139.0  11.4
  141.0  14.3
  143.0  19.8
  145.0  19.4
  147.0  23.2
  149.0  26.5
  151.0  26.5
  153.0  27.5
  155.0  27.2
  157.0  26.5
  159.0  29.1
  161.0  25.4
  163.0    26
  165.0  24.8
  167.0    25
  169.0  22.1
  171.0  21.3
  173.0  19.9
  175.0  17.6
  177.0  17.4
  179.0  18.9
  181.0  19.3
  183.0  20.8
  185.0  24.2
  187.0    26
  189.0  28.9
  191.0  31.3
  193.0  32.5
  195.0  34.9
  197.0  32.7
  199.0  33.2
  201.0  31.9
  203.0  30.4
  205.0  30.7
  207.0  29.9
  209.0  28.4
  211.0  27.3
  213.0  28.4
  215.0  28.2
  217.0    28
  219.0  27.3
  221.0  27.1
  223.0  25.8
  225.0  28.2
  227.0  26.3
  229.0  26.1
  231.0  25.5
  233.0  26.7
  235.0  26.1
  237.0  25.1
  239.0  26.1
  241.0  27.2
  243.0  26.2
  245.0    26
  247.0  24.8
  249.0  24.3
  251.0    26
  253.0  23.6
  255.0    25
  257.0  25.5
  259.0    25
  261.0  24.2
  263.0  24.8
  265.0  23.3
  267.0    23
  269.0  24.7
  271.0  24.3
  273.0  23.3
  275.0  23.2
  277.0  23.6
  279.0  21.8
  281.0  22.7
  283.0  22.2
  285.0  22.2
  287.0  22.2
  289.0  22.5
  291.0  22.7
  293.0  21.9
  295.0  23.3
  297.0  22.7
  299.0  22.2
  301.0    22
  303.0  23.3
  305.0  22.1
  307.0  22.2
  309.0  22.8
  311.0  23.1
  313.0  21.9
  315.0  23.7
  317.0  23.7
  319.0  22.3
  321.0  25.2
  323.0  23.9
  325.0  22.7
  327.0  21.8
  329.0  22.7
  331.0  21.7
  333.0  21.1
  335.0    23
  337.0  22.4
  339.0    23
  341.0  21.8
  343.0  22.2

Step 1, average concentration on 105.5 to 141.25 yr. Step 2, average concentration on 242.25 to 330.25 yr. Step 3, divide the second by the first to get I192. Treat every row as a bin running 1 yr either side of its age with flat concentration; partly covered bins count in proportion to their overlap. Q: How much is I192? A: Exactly 1.4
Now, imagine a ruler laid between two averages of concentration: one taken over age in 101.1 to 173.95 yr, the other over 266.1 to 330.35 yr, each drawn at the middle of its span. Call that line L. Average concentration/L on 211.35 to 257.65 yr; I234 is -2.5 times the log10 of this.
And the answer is -0.19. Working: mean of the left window 20.6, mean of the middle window 26.3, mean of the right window 22.9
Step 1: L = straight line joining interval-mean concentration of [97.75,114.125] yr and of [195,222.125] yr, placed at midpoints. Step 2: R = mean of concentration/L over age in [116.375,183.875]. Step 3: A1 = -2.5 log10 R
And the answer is 0.36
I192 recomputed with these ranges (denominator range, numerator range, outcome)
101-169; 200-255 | 1.31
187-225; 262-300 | 0.77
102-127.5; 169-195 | 1.08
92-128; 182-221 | 1.28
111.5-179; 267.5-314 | 1.16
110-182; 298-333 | 1.15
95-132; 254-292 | 1.11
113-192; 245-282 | 1.18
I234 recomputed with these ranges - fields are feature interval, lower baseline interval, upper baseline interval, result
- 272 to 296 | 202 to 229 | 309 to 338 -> 0.096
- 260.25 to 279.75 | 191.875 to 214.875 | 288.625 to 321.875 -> 0.086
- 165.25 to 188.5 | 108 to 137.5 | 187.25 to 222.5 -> 0.181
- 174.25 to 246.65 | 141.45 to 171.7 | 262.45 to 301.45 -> -0.135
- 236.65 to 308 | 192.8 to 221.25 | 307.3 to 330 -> 0.097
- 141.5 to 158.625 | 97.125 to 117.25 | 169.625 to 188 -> -0.105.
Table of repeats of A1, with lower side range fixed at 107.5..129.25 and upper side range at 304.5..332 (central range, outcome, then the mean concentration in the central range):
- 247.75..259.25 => -0.14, 24.9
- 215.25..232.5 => -0.25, 26.8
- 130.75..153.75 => 0.19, 16.9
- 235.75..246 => -0.20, 26.1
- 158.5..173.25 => -0.18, 24.3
